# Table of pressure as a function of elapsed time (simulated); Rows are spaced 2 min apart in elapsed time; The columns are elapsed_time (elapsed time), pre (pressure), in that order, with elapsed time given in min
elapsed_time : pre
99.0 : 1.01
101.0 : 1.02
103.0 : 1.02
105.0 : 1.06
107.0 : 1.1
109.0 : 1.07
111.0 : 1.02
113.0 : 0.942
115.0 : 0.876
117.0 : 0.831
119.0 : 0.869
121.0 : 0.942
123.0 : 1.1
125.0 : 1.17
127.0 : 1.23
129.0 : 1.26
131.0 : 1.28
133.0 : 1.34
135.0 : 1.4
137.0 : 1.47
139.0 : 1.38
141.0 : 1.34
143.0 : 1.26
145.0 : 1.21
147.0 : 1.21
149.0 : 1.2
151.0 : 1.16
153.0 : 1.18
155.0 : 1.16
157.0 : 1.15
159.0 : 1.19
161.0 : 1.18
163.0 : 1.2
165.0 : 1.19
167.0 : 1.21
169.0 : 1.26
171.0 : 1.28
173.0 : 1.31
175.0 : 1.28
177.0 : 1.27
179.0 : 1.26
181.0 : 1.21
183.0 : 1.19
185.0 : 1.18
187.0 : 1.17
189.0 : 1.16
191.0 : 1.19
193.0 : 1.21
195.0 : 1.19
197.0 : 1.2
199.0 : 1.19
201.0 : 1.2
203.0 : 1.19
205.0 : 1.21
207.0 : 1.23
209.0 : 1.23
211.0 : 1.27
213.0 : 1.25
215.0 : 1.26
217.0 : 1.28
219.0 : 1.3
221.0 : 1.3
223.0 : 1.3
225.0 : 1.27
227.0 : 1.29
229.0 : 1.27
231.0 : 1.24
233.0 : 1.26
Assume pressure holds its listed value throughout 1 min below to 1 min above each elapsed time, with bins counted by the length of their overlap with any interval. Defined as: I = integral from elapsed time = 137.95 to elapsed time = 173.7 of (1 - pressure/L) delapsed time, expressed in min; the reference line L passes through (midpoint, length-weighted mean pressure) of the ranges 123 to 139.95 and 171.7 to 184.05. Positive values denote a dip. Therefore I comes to 1.4 min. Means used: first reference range 1.3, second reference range 1.25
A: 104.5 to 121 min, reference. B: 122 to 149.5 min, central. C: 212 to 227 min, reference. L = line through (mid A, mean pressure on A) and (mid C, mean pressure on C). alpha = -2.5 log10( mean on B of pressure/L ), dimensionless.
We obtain -0.23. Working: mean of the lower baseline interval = 0.967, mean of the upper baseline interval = 1.28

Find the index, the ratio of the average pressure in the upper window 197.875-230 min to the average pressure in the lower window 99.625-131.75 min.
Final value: 1.2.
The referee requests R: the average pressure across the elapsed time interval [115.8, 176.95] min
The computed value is 1.21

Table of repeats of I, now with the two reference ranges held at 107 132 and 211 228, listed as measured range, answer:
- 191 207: 0.4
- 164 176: -0.9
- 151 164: -0.4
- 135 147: -2.5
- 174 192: -0.2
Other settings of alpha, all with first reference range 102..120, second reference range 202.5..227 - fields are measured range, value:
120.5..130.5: -0.14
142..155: -0.12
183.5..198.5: 0.01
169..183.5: -0.09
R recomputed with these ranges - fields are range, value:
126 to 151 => 1.29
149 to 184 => 1.22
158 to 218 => 1.22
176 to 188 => 1.21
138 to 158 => 1.23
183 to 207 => 1.19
